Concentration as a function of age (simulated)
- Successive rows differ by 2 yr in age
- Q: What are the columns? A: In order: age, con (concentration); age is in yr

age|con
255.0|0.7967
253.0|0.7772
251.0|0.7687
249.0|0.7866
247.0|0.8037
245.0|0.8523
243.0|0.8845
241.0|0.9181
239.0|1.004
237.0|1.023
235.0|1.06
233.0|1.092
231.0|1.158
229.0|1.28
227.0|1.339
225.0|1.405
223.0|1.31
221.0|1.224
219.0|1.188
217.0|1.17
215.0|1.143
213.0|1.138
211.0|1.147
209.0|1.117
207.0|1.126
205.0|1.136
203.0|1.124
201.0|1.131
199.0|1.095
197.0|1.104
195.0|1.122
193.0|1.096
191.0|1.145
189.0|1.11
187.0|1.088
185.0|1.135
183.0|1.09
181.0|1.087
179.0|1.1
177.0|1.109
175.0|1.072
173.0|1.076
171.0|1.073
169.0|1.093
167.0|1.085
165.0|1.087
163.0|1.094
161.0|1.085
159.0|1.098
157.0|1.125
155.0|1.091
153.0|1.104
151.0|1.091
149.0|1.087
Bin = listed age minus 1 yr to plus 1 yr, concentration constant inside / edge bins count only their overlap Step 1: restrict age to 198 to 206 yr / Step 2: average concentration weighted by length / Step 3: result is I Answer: 1.12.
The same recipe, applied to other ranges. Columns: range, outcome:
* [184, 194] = 1.11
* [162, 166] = 1.09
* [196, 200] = 1.1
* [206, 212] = 1.13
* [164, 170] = 1.09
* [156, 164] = 1.1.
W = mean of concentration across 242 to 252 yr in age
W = 0.819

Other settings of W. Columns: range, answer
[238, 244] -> 0.936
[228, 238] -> 1.12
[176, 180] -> 1.1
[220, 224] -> 1.27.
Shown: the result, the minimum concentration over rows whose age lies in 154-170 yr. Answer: 1.085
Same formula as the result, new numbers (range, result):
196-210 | 1.095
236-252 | 0.7687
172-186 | 1.072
